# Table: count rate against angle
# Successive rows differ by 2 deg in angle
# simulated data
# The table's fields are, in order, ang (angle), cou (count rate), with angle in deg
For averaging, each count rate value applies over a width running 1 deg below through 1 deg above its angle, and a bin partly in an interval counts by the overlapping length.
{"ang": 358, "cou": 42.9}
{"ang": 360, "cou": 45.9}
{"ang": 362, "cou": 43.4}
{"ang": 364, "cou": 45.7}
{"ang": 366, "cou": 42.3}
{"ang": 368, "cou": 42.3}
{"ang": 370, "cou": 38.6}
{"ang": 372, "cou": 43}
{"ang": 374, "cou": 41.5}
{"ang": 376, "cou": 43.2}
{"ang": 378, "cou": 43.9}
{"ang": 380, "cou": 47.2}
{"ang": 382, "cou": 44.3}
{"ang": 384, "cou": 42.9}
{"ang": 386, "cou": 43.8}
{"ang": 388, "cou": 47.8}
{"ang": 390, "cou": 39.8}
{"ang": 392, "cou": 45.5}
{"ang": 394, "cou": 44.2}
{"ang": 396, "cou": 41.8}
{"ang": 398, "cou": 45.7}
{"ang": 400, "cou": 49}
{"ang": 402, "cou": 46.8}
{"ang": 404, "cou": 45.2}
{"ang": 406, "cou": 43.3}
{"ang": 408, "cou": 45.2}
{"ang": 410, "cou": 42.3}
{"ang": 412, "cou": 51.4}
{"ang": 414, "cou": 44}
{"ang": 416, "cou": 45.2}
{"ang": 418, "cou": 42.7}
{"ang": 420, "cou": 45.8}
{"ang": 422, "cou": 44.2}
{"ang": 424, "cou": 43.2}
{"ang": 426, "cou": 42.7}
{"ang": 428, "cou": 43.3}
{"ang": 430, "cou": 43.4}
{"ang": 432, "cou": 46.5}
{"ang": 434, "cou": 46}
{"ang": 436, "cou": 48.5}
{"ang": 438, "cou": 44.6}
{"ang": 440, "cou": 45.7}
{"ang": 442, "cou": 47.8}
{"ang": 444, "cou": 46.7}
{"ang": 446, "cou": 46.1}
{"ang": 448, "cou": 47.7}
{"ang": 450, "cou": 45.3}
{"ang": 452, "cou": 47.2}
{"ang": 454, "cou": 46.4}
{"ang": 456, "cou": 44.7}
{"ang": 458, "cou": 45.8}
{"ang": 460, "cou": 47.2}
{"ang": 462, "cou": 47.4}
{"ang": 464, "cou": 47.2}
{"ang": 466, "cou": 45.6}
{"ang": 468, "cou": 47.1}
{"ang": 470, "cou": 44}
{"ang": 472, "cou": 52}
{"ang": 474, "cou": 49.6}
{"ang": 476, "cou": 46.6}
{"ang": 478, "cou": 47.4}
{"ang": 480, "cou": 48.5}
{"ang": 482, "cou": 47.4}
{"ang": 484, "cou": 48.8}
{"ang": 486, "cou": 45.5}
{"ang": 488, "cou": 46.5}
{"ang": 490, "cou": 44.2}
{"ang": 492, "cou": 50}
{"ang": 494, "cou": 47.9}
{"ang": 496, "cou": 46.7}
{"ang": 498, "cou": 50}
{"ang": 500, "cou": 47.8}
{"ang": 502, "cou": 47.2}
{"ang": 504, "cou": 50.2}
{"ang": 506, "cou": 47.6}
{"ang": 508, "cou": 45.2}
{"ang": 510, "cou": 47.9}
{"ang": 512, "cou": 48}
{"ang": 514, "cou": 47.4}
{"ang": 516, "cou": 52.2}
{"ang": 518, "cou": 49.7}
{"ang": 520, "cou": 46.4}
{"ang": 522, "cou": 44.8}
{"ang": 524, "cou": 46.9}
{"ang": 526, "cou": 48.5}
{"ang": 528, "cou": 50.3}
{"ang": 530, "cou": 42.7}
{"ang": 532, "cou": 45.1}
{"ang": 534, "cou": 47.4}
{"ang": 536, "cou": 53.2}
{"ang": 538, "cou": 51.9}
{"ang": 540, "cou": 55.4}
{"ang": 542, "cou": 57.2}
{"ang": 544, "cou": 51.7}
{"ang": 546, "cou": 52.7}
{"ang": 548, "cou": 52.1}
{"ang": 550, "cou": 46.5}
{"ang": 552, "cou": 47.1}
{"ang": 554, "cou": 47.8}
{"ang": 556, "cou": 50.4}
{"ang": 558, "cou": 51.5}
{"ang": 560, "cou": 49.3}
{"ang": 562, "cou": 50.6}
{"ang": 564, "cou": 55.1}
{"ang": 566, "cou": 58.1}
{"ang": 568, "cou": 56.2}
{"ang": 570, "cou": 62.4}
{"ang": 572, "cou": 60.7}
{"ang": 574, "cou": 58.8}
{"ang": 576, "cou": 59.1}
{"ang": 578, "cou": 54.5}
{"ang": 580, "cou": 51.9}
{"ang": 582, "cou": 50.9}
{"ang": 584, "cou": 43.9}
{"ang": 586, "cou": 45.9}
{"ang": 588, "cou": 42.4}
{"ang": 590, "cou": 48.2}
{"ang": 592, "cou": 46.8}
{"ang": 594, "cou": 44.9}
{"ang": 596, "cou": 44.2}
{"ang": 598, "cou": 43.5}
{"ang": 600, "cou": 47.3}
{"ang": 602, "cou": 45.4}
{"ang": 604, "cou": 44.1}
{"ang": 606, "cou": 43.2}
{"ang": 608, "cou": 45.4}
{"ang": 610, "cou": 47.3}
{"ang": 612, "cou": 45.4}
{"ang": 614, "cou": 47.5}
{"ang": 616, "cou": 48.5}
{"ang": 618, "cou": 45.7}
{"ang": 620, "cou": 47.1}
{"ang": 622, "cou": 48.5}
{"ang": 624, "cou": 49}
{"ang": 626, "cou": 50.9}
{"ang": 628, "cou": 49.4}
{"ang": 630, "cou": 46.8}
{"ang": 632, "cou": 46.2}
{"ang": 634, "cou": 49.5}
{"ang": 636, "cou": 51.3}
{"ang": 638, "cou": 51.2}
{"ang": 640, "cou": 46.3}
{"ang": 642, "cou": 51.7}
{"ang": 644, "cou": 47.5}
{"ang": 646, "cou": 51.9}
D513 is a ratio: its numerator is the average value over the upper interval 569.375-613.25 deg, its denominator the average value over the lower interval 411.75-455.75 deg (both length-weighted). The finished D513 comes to 1.1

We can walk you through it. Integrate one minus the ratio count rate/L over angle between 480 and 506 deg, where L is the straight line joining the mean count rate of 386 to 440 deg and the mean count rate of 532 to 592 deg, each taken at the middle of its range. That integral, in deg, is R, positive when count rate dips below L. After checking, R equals 0.5 deg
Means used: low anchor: 44.9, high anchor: 52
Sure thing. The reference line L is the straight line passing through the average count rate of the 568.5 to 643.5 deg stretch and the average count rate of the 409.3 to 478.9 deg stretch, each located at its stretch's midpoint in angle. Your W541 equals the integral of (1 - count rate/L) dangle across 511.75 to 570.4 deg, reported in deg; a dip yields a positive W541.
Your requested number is -3.4 deg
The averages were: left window 46.1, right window 48.8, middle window 50.5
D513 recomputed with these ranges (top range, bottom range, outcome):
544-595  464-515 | 1.08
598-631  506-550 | 0.95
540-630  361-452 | 1.11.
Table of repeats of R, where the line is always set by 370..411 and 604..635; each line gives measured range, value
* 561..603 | -3.82 deg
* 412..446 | -0.41 deg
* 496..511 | -0.72 deg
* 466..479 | -0.67 deg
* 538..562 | -2.47 deg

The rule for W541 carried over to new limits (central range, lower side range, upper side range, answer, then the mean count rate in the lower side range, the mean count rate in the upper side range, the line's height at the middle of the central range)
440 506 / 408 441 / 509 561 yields -0.5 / 45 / 49.4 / 46.9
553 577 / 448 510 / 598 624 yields -4.3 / 47.3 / 46.3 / 46.6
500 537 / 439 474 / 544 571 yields 1.7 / 46.8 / 52.3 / 50.2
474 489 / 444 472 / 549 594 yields 0.0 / 46.5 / 51.6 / 47.6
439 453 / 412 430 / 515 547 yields -0.3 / 44.3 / 49.8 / 45.5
